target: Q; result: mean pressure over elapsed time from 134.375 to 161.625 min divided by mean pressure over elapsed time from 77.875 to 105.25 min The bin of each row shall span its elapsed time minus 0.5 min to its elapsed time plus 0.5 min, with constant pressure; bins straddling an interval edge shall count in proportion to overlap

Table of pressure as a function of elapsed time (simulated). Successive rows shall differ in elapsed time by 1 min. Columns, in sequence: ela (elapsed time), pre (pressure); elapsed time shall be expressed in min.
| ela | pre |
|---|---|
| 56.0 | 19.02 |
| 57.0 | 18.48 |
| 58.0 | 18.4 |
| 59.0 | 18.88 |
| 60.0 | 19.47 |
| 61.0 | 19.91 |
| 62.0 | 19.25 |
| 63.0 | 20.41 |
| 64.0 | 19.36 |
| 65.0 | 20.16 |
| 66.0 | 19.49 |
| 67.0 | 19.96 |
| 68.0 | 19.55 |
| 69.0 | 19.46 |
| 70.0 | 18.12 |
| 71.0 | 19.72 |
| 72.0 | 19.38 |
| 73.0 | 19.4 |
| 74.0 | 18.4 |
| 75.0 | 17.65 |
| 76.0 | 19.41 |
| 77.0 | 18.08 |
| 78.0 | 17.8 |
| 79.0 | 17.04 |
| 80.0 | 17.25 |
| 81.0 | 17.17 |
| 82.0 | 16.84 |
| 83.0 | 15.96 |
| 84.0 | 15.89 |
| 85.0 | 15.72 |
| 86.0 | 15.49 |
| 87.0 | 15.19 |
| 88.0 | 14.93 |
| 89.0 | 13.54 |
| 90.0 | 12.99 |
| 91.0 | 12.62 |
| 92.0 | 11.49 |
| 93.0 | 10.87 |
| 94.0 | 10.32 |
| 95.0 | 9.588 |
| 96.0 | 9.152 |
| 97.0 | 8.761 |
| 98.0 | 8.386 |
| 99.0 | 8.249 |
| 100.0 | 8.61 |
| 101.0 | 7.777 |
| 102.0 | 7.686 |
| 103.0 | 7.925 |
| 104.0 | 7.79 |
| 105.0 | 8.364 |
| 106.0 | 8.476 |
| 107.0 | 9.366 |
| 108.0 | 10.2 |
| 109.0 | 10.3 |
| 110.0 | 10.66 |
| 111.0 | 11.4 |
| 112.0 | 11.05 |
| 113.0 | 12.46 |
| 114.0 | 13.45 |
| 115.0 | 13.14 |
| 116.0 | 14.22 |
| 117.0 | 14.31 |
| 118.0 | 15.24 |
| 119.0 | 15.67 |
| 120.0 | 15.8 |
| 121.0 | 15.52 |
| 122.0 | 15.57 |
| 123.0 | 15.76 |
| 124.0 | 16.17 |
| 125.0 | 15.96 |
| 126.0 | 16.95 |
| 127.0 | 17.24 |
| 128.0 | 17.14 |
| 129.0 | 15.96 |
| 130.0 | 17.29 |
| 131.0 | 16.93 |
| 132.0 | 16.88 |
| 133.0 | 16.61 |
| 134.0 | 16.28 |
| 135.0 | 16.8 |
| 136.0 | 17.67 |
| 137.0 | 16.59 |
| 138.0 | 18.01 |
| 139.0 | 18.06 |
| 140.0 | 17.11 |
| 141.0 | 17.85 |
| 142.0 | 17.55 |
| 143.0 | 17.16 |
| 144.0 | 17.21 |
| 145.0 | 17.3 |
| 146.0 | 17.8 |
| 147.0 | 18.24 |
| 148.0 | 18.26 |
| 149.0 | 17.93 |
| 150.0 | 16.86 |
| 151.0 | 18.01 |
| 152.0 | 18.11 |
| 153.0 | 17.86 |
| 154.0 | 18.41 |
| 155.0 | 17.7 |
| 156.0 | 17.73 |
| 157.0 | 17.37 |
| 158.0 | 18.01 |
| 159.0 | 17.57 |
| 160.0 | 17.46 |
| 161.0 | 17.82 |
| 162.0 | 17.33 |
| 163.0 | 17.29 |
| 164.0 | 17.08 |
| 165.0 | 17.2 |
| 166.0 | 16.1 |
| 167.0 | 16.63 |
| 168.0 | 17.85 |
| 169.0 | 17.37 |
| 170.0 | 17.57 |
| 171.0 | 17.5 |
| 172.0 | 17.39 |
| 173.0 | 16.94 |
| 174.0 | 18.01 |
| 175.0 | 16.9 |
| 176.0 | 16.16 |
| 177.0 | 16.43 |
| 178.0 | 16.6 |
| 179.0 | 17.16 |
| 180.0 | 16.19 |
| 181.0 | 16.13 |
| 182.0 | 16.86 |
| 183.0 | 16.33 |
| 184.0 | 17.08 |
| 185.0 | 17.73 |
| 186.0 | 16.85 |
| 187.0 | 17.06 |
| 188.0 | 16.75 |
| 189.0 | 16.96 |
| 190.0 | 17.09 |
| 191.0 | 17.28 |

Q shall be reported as 1.44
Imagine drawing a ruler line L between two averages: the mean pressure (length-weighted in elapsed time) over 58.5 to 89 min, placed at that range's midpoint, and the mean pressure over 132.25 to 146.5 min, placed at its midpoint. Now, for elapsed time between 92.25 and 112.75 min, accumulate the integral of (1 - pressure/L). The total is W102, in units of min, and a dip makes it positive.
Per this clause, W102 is 9.7 min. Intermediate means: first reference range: 18.1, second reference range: 17.3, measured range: 9.31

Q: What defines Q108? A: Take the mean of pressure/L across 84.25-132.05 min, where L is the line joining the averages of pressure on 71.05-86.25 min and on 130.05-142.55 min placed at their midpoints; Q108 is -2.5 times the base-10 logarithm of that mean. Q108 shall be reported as 0.34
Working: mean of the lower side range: 17.5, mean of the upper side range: 17.2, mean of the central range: 12.7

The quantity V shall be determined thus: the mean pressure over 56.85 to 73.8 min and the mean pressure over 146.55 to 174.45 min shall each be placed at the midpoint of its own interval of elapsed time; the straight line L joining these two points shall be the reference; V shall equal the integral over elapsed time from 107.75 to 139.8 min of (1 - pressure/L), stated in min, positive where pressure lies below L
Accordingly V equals 5.3 min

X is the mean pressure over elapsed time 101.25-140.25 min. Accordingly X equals 14.1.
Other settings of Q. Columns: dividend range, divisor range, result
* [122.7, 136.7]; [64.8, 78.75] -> 0.88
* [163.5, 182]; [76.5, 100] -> 1.25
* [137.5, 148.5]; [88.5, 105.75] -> 1.84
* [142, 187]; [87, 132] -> 1.39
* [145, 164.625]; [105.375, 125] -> 1.35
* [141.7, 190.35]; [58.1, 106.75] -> 1.16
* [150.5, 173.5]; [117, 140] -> 1.06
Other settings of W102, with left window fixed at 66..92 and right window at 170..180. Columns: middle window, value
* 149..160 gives -0.49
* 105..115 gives 3.65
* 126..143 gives -0.10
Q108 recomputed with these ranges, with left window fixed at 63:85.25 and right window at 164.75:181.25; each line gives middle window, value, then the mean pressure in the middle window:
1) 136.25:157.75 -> -0.02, 17.7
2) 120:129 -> 0.09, 16.2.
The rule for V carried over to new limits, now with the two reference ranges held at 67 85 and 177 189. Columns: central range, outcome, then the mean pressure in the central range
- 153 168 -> -0.3 min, 17.4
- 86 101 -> 5.7 min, 11.1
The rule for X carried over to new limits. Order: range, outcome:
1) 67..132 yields 14.1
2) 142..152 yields 17.7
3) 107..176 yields 16.4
